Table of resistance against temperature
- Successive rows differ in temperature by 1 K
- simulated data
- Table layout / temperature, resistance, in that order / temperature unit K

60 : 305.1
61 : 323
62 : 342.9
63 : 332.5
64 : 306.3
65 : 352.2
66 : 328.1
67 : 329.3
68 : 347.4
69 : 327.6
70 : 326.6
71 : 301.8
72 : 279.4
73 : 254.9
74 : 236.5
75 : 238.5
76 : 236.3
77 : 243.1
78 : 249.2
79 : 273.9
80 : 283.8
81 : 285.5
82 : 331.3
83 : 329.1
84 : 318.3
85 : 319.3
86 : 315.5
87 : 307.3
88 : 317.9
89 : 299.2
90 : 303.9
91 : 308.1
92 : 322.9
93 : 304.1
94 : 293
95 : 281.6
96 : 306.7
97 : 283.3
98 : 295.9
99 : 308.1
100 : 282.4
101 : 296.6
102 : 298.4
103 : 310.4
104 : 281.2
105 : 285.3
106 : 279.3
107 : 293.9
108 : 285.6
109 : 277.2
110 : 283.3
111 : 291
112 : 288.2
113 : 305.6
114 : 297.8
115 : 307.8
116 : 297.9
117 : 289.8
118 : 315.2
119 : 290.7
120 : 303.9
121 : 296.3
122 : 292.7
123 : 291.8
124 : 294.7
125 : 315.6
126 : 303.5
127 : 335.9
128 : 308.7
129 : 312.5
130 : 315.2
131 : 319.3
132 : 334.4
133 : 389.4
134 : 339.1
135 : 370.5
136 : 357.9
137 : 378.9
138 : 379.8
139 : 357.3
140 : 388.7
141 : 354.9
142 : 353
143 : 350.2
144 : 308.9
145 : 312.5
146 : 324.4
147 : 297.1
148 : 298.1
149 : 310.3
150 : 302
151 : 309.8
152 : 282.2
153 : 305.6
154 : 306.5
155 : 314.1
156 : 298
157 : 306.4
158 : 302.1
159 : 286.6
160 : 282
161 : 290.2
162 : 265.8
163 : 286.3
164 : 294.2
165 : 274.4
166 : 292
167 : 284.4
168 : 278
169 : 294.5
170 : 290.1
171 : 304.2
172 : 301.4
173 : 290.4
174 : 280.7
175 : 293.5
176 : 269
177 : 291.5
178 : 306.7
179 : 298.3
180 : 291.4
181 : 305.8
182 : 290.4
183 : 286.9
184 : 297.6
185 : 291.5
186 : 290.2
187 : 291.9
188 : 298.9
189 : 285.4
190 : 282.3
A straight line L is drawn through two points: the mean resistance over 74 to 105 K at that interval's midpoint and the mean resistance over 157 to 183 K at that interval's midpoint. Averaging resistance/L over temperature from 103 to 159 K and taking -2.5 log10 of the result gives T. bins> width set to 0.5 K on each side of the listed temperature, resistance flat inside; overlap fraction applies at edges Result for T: -0.08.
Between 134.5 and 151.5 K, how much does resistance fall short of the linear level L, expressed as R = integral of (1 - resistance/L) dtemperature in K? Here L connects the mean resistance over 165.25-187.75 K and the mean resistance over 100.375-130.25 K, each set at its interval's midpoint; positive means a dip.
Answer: -2.5 K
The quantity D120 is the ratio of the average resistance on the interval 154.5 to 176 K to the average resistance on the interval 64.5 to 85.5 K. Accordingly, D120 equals 1.0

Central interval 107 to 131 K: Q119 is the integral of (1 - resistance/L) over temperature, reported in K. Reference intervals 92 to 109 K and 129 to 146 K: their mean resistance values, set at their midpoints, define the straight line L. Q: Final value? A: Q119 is 1.5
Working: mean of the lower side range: 293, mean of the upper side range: 349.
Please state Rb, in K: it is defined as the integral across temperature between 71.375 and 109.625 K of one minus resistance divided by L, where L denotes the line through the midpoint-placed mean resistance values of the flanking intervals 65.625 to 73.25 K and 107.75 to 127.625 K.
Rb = 2.1 K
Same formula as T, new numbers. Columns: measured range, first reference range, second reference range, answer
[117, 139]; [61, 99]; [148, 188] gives -0.10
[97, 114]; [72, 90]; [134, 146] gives 0.08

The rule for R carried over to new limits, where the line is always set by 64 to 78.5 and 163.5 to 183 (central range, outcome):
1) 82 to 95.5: -0.93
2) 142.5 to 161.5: -0.90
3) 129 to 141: -2.67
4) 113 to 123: -0.30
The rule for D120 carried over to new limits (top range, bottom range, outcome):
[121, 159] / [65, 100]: 1.09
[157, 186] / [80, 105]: 0.96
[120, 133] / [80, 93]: 1.00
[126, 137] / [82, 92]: 1.08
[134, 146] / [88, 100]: 1.18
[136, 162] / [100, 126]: 1.08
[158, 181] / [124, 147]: 0.85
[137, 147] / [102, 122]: 1.18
